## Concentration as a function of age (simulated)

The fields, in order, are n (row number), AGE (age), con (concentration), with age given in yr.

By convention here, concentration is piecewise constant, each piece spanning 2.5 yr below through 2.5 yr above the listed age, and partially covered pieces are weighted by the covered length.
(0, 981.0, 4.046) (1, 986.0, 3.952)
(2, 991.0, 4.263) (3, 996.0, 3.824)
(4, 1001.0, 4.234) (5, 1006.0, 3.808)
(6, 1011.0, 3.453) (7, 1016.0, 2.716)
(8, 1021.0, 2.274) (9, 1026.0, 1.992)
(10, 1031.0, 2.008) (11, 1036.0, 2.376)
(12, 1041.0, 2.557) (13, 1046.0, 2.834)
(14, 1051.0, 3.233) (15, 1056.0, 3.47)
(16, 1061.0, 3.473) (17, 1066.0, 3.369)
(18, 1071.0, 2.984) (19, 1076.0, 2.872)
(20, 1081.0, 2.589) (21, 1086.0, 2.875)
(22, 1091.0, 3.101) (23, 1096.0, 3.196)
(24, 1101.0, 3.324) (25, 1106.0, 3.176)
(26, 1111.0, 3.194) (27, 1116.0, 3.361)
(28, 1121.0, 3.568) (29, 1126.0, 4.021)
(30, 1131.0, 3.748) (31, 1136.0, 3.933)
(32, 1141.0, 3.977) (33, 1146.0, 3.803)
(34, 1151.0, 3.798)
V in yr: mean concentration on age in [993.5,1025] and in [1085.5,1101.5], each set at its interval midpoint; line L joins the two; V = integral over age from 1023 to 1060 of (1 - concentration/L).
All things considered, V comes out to 6.55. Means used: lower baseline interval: 3.32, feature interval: 2.67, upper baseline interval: 3.13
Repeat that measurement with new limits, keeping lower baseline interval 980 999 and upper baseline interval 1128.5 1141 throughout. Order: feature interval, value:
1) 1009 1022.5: 3.9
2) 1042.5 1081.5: 8.2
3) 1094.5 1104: 1.6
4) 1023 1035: 5.8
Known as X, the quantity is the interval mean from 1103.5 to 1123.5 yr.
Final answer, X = 3.32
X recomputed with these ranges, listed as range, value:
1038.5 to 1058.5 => 3.02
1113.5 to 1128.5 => 3.65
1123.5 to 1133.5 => 3.88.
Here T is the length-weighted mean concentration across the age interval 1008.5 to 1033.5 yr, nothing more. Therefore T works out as 2.49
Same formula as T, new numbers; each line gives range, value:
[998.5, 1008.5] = 4.02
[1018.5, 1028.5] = 2.13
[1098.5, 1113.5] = 3.23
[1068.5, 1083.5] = 2.81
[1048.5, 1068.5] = 3.39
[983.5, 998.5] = 4.01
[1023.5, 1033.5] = 2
